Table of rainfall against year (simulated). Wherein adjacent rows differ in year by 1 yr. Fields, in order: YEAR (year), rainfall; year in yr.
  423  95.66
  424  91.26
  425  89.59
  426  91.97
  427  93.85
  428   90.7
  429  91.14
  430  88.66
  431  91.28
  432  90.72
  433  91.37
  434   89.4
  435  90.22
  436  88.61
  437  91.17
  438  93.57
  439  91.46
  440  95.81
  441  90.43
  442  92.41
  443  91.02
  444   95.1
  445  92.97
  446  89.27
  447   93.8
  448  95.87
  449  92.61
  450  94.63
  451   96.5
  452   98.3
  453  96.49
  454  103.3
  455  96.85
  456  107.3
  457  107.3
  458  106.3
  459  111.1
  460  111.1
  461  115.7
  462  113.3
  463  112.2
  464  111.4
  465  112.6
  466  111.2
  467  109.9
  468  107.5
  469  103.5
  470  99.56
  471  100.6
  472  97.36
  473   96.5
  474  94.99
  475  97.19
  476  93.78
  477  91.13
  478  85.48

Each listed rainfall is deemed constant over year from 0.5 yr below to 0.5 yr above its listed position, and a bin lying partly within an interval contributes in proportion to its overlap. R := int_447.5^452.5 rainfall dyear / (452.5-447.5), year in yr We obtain 95.6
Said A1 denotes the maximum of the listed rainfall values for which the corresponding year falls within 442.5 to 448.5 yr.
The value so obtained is 95.87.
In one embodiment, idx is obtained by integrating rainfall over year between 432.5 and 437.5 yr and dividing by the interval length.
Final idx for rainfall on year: 90.2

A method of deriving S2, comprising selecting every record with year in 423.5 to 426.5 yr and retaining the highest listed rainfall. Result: 91.97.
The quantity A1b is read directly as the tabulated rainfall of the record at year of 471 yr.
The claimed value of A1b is 100.6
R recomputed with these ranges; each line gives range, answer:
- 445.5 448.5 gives 93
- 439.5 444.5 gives 93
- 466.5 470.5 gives 105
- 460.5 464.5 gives 113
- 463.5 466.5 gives 112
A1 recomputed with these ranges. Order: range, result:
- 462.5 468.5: 112.6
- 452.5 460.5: 111.1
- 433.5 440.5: 95.81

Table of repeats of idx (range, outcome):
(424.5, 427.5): 91.8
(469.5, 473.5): 98.5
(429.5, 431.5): 90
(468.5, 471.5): 101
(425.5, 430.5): 91.3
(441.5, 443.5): 91.7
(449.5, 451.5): 95.6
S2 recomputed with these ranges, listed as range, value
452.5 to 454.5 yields 103.3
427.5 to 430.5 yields 91.14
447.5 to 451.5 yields 96.5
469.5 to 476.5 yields 100.6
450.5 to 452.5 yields 98.3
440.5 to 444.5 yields 95.1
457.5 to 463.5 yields 115.7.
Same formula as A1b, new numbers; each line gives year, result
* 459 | 111.1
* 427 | 93.85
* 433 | 91.37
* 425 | 89.59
